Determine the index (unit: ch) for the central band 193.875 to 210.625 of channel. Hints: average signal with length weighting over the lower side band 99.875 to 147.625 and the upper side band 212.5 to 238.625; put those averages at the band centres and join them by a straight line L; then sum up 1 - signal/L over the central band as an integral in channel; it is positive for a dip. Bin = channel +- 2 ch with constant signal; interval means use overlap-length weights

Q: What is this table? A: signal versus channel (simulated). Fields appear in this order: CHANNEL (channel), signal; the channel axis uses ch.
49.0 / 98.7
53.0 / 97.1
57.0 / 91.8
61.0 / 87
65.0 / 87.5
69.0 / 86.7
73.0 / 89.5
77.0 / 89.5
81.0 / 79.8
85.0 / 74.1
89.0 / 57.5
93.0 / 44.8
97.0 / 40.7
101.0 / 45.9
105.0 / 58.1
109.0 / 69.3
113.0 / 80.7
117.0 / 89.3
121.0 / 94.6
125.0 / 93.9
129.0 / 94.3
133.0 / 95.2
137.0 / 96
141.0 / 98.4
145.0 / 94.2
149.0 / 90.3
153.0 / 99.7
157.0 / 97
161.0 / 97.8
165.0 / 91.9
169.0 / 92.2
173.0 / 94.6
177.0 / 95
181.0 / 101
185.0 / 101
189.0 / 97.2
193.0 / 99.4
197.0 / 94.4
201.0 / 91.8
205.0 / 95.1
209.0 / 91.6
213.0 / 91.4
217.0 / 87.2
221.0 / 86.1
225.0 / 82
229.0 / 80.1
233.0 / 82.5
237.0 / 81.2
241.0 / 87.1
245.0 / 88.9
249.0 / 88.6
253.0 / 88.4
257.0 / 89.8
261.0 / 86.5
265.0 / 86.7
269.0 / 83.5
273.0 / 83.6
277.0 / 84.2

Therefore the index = -1.88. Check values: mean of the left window 84.9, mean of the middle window 93.7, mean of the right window 84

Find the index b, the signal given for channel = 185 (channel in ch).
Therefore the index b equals 101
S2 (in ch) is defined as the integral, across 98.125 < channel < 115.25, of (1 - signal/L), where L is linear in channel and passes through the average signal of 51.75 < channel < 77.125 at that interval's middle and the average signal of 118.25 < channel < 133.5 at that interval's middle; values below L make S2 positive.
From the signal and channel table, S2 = 5.56 ch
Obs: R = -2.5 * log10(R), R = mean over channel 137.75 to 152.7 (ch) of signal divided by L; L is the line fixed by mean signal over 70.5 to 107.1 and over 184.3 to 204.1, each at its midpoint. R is -0.17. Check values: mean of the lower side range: 64.8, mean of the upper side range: 96.4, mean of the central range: 95.1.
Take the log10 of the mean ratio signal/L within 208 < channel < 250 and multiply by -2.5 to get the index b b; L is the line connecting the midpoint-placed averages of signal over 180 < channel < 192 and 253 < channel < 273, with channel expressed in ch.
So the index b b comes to 0.078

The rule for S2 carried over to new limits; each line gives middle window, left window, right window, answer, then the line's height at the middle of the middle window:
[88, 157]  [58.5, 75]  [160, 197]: 9.44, 92.2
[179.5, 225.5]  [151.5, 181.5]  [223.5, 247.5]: -1.98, 89.5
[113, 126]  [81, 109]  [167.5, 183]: -4.20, 68.5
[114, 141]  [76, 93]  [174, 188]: -3.42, 83.2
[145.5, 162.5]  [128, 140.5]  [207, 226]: -0.40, 93.8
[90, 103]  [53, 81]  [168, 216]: 6.53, 90.2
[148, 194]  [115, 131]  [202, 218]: -2.12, 92.2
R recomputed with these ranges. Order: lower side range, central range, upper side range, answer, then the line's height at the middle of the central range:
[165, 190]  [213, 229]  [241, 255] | 0.08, 91.5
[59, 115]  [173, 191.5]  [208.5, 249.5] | -0.21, 80.8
